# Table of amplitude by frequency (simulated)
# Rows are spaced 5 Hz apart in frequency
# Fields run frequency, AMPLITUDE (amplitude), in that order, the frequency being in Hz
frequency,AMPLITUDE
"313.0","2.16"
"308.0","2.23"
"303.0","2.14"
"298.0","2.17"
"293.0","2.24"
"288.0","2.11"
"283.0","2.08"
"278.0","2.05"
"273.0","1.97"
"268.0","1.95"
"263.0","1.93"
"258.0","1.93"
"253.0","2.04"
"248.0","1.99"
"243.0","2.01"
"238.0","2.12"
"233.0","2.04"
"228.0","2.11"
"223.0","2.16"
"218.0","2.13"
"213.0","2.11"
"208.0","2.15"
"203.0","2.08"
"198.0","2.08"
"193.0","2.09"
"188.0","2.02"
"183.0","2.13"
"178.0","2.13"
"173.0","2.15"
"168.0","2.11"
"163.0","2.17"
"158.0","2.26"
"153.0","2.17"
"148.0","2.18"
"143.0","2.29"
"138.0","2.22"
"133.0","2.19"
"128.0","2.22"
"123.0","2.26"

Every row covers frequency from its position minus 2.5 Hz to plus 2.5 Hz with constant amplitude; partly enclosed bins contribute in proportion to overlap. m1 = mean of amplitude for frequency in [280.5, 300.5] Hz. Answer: 2.15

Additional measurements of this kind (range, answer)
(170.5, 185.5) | 2.14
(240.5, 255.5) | 2.01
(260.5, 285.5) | 2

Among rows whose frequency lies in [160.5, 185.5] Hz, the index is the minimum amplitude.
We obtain 2.11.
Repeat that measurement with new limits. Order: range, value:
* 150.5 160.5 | 2.17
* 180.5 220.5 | 2.02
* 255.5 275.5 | 1.93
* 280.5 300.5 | 2.08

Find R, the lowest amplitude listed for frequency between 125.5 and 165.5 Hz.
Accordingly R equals 2.17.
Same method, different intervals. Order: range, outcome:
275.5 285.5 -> 2.05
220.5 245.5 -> 2.01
